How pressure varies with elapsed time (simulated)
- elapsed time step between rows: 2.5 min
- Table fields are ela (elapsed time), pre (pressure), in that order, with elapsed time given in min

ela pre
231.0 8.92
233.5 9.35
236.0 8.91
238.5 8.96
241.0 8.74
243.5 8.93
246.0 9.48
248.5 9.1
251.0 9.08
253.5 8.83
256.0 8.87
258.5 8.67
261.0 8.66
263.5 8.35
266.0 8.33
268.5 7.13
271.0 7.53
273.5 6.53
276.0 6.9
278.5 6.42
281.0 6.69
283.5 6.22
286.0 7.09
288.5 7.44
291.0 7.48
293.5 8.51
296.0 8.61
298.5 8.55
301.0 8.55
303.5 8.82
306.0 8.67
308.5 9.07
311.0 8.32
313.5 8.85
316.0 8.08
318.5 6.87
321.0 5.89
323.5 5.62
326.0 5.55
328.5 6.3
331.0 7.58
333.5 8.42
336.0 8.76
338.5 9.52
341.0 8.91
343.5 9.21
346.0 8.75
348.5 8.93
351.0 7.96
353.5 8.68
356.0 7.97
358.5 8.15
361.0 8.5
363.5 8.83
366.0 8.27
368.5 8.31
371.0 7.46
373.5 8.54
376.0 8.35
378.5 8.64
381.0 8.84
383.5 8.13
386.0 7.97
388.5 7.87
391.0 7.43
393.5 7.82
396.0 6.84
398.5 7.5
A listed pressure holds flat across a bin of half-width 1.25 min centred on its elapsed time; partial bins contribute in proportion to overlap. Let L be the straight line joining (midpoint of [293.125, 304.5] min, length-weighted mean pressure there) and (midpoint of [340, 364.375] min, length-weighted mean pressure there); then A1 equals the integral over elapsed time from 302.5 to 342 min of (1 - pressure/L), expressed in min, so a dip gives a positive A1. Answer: 3.6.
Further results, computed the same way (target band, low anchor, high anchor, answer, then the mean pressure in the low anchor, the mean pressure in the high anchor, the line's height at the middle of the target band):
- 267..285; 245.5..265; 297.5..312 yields 4.05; 8.85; 8.67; 8.77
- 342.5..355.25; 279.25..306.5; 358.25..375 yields -0.75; 7.83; 8.3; 8.19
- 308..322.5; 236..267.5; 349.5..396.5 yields 1.25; 8.82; 8.16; 8.48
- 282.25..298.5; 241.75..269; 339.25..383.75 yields 1.89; 8.72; 8.49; 8.64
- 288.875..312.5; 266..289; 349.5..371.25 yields -3.72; 6.94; 8.28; 7.32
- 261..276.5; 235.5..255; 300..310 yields 2.31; 9.01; 8.77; 8.91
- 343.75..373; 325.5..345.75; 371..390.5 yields -0.64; 8.16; 8.24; 8.2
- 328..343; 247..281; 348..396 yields -0.49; 7.99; 8.2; 8.13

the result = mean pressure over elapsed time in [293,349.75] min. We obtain 8.1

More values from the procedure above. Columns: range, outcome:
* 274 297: 7.22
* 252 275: 8.1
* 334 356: 8.78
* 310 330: 6.93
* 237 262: 8.93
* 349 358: 8.26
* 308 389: 8.09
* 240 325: 7.96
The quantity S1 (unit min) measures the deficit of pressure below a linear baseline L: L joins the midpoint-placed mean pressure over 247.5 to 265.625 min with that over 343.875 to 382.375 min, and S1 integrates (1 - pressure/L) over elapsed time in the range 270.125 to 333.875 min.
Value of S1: 8.5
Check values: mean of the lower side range 8.77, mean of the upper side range 8.43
